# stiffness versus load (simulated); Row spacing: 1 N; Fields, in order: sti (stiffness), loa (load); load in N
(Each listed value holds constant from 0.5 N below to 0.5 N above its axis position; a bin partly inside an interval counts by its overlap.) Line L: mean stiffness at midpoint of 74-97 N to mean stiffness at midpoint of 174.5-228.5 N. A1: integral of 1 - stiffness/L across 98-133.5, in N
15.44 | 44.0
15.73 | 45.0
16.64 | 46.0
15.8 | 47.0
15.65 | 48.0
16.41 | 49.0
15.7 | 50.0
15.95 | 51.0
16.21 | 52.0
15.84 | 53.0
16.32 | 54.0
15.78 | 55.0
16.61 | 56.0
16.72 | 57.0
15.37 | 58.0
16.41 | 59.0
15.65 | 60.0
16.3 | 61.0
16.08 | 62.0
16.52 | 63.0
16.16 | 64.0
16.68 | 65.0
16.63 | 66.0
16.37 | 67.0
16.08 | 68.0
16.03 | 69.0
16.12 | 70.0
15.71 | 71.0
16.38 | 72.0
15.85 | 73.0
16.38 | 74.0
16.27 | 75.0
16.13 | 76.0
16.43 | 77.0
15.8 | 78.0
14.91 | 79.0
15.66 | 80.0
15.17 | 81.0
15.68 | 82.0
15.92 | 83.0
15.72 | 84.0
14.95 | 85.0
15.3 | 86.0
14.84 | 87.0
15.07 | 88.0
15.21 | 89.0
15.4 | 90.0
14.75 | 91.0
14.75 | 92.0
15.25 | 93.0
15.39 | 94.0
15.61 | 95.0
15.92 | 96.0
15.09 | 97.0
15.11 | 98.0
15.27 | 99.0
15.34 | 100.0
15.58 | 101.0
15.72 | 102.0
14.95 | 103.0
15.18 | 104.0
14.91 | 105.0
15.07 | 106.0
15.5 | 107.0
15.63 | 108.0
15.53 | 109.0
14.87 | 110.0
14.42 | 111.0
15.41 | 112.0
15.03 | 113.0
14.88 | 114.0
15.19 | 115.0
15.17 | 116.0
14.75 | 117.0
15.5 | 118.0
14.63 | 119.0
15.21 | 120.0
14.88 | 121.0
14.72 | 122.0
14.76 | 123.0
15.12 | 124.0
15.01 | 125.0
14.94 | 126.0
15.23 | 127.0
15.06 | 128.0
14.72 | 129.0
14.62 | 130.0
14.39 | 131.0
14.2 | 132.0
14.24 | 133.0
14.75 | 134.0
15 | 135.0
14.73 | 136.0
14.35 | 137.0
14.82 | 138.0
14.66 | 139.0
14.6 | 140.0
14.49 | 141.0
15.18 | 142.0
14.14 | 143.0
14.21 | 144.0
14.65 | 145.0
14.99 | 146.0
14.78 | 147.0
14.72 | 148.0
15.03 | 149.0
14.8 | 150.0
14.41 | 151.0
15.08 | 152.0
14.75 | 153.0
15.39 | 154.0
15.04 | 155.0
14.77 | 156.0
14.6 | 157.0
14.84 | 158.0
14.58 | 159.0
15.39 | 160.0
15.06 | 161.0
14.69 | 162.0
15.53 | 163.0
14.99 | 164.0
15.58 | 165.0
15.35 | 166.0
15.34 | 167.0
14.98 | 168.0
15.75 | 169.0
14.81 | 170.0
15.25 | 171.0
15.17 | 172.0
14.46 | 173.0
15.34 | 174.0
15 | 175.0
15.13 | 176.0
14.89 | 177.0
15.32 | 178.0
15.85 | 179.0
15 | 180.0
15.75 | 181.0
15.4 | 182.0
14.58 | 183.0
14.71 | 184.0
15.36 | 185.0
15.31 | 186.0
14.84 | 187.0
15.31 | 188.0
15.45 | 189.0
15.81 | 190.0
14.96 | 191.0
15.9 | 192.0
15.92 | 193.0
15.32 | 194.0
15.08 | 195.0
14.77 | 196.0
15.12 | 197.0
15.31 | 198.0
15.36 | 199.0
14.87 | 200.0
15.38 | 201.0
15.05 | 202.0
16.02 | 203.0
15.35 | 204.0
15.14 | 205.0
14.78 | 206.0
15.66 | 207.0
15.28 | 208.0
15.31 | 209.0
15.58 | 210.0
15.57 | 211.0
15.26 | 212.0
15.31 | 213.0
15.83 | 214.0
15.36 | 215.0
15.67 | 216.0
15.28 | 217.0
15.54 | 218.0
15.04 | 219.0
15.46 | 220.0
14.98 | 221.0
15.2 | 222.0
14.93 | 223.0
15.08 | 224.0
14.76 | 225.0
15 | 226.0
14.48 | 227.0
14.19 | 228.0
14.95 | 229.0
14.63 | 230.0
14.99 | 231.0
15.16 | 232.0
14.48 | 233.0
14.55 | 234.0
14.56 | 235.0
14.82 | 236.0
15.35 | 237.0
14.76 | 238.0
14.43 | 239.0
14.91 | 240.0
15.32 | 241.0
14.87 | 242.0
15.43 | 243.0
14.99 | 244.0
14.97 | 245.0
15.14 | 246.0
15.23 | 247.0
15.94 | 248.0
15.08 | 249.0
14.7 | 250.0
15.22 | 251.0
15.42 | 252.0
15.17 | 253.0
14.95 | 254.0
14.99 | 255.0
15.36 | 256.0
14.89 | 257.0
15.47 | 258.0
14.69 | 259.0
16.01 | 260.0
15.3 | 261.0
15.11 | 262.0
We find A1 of 0.9 N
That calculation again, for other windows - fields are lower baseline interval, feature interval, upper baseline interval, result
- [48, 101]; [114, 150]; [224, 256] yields 1.66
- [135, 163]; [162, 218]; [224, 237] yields -1.95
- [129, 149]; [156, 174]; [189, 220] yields -0.20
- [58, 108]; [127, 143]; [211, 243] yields 0.80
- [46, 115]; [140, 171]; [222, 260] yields 0.85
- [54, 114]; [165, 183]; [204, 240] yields 0.06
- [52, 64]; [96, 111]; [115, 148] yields 0.03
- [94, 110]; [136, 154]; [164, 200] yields 0.68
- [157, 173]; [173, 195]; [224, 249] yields -0.30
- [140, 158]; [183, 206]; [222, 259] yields -0.61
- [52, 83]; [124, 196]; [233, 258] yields 2.51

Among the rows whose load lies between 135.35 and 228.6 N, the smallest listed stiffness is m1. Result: 14.14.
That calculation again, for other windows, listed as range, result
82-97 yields 14.75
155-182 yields 14.46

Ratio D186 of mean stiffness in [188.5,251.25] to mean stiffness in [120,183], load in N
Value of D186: 1.02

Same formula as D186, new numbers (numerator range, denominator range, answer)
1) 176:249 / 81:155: 1.01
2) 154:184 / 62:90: 0.95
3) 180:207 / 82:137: 1.01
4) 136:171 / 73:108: 0.97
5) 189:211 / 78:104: 1.00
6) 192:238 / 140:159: 1.03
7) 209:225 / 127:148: 1.05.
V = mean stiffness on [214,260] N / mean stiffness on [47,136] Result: 0.97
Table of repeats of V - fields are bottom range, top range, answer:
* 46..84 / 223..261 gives 0.93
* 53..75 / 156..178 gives 0.93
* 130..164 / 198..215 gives 1.04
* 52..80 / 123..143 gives 0.91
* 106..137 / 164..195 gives 1.02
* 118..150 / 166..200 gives 1.03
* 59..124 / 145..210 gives 0.98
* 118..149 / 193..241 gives 1.03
